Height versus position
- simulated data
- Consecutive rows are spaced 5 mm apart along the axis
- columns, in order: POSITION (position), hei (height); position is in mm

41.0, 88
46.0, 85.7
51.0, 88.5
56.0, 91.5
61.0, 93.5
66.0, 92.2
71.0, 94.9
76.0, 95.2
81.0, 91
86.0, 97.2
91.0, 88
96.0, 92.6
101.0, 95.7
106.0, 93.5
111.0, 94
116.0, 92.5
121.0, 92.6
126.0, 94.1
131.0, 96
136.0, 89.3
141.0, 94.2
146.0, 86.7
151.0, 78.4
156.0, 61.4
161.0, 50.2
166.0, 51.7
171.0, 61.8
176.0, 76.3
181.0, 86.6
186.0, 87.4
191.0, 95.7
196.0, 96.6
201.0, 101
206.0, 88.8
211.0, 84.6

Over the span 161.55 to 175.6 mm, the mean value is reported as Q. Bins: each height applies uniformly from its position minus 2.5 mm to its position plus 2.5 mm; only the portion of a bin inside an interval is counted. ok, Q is 58.8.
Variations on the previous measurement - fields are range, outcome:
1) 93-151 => 92.2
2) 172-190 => 82.7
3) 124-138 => 93.2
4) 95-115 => 93.9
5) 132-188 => 75.4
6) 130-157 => 85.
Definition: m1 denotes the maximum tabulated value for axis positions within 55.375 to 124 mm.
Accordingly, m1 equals 97.2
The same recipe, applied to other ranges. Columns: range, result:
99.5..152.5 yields 96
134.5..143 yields 94.2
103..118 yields 94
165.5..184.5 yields 86.6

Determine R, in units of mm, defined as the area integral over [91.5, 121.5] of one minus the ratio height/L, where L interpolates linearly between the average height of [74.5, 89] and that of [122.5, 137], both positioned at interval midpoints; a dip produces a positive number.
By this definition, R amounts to 0.2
